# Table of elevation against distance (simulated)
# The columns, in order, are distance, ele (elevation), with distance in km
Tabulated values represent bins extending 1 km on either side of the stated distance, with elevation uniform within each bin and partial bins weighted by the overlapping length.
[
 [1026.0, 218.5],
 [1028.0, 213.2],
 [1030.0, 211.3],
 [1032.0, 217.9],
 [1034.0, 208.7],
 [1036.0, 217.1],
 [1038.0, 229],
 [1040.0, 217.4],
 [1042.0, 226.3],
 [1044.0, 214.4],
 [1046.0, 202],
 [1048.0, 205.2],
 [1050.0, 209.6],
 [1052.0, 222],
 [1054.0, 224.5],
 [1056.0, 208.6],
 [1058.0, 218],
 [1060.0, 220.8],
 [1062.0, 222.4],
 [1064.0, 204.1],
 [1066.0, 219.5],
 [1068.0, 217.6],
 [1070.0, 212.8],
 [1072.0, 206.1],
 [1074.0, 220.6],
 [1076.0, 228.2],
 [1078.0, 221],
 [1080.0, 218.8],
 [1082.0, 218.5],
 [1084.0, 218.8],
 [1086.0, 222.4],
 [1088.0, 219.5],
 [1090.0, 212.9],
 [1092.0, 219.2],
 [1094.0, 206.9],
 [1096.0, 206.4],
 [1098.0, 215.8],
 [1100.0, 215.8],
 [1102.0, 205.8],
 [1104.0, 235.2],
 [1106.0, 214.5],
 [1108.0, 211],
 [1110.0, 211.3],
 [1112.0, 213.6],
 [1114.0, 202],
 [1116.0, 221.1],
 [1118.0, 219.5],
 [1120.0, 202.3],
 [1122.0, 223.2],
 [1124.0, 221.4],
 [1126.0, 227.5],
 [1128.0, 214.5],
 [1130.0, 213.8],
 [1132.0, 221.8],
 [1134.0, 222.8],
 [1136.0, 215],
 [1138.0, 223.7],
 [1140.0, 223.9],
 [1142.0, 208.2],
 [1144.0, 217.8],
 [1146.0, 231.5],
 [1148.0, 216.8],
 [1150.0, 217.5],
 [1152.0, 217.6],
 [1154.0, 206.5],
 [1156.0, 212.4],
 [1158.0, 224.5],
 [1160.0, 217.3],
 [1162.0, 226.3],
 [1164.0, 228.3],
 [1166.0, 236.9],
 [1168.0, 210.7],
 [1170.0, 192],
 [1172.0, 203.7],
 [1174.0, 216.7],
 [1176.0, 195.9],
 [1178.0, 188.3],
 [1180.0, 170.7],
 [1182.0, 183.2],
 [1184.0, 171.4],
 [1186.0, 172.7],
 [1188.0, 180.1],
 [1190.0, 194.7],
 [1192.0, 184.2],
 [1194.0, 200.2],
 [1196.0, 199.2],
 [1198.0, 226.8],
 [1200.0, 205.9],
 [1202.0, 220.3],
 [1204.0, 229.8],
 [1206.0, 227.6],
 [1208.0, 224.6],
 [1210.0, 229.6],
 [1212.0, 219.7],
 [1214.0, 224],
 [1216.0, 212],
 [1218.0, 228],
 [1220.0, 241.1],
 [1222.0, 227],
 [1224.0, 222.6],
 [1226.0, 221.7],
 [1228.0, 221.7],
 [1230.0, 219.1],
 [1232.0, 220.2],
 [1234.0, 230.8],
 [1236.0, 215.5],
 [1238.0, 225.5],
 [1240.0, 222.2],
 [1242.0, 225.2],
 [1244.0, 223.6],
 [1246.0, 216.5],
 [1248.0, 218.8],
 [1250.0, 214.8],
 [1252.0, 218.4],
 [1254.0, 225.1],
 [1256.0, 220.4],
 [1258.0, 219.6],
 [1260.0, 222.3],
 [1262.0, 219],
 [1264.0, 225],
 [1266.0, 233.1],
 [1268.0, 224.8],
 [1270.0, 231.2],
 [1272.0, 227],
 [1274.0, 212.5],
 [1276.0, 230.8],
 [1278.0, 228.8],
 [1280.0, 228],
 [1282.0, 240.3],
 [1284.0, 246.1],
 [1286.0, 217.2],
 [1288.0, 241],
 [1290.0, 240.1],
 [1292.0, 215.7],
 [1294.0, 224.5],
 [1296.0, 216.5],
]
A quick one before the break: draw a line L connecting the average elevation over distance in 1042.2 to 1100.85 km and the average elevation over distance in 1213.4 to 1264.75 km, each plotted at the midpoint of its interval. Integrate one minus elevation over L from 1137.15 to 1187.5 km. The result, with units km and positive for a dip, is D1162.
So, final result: 2.5 km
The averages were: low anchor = 216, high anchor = 222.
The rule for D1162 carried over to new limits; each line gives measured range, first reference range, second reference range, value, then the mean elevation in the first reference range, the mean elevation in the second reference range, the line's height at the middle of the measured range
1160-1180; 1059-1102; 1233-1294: 1.03 km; 216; 225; 221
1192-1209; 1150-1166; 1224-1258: 0.44 km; 220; 221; 221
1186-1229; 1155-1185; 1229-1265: -0.42 km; 205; 221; 213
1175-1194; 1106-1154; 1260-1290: 3.28 km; 217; 229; 222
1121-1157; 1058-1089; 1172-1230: -0.91 km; 218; 209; 213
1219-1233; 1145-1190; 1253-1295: -0.48 km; 205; 227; 217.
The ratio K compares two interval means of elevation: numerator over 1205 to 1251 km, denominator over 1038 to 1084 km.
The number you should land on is 1.0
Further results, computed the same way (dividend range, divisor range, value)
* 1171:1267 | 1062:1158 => 0.99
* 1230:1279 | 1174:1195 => 1.20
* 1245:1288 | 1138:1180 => 1.05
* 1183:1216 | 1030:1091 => 0.96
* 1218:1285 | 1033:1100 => 1.04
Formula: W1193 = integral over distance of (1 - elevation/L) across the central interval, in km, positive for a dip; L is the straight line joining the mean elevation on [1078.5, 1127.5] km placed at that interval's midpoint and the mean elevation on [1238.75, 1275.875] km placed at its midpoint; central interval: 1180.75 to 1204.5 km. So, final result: 2.5 km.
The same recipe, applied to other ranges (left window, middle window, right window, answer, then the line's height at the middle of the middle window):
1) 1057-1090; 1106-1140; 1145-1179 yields -0.1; 216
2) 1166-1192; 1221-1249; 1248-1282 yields -1.2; 213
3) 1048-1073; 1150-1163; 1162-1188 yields -1.1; 201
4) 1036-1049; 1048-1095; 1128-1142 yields 0.0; 217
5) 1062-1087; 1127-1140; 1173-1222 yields -0.4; 212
